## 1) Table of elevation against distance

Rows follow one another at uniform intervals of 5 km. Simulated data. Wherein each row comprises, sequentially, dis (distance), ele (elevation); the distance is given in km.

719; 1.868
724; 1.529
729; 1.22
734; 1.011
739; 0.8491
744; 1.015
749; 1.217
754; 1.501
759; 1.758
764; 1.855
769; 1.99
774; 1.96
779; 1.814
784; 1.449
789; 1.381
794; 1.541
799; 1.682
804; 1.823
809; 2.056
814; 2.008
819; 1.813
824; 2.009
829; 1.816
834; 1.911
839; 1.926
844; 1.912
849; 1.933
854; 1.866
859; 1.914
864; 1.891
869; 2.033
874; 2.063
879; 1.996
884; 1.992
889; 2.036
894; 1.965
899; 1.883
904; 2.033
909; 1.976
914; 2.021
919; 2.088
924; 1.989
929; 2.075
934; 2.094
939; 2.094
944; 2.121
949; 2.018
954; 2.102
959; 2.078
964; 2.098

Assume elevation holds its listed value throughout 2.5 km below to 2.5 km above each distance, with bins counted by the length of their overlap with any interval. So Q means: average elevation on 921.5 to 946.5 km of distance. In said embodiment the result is 2.07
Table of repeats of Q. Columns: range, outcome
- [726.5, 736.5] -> 1.12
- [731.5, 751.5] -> 1.02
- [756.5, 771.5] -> 1.87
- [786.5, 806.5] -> 1.61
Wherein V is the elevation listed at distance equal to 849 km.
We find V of 1.933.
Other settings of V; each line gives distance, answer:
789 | 1.381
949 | 2.018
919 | 2.088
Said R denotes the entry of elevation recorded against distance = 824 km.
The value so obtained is 2.009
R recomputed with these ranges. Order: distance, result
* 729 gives 1.22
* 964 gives 2.098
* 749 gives 1.217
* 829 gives 1.816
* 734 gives 1.011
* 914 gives 2.021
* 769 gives 1.99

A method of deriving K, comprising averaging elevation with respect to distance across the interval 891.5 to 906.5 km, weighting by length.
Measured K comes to 1.96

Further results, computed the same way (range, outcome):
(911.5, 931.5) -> 2.04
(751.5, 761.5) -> 1.63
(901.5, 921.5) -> 2.03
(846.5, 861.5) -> 1.9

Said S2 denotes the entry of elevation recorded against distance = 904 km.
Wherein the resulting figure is 2.033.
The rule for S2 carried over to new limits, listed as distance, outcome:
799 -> 1.682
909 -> 1.976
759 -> 1.758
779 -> 1.814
